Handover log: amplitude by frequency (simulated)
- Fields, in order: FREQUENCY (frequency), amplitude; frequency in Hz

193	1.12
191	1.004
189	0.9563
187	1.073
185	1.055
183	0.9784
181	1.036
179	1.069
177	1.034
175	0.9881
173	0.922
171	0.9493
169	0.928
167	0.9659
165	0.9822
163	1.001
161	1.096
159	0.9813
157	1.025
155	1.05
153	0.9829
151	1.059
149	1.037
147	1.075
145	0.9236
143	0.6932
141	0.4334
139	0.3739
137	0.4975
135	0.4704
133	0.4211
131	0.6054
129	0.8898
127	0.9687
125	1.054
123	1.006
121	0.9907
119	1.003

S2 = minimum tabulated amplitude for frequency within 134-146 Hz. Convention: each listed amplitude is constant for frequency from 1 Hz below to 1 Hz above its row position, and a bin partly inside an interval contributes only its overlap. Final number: 0.3739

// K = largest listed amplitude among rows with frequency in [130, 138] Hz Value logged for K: 0.6054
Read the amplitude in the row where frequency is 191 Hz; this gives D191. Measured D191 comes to 1.004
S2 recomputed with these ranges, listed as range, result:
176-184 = 0.9784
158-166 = 0.9813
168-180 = 0.922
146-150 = 1.037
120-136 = 0.4211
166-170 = 0.928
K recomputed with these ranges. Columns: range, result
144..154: 1.075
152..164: 1.096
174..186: 1.069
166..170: 0.9659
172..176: 0.9881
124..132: 1.054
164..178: 1.034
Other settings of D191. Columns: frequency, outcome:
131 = 0.6054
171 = 0.9493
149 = 1.037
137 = 0.4975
